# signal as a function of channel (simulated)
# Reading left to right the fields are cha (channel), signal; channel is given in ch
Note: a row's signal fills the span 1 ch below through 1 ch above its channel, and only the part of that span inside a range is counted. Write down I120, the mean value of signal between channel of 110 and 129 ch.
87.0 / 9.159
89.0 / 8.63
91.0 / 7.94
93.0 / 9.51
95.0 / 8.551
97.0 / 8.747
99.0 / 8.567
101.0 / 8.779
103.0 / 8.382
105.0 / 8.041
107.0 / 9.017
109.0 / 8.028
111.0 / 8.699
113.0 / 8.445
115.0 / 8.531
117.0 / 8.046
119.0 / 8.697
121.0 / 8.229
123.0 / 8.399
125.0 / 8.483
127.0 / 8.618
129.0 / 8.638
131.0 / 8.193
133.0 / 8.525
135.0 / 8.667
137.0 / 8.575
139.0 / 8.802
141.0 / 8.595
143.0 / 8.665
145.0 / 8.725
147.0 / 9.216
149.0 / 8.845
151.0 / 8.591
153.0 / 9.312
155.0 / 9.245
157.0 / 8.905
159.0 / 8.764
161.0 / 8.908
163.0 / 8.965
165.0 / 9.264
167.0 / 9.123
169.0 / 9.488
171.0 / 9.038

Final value 8.47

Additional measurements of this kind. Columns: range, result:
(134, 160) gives 8.84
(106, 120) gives 8.49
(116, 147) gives 8.55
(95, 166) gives 8.66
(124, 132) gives 8.48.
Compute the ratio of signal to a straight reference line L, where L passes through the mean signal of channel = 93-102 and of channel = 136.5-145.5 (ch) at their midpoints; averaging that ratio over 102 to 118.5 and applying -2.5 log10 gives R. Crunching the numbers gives 0.04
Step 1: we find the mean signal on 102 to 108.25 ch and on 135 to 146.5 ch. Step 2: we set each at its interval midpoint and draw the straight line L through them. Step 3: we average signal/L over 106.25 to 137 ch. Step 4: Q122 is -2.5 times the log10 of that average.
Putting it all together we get 0.011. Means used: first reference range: 8.46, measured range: 8.48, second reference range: 8.7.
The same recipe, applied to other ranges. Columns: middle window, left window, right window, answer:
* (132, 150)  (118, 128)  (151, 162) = 0.003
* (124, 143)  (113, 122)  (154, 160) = 0.006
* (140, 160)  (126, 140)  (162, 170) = 0.002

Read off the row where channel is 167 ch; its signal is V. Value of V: 9.123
